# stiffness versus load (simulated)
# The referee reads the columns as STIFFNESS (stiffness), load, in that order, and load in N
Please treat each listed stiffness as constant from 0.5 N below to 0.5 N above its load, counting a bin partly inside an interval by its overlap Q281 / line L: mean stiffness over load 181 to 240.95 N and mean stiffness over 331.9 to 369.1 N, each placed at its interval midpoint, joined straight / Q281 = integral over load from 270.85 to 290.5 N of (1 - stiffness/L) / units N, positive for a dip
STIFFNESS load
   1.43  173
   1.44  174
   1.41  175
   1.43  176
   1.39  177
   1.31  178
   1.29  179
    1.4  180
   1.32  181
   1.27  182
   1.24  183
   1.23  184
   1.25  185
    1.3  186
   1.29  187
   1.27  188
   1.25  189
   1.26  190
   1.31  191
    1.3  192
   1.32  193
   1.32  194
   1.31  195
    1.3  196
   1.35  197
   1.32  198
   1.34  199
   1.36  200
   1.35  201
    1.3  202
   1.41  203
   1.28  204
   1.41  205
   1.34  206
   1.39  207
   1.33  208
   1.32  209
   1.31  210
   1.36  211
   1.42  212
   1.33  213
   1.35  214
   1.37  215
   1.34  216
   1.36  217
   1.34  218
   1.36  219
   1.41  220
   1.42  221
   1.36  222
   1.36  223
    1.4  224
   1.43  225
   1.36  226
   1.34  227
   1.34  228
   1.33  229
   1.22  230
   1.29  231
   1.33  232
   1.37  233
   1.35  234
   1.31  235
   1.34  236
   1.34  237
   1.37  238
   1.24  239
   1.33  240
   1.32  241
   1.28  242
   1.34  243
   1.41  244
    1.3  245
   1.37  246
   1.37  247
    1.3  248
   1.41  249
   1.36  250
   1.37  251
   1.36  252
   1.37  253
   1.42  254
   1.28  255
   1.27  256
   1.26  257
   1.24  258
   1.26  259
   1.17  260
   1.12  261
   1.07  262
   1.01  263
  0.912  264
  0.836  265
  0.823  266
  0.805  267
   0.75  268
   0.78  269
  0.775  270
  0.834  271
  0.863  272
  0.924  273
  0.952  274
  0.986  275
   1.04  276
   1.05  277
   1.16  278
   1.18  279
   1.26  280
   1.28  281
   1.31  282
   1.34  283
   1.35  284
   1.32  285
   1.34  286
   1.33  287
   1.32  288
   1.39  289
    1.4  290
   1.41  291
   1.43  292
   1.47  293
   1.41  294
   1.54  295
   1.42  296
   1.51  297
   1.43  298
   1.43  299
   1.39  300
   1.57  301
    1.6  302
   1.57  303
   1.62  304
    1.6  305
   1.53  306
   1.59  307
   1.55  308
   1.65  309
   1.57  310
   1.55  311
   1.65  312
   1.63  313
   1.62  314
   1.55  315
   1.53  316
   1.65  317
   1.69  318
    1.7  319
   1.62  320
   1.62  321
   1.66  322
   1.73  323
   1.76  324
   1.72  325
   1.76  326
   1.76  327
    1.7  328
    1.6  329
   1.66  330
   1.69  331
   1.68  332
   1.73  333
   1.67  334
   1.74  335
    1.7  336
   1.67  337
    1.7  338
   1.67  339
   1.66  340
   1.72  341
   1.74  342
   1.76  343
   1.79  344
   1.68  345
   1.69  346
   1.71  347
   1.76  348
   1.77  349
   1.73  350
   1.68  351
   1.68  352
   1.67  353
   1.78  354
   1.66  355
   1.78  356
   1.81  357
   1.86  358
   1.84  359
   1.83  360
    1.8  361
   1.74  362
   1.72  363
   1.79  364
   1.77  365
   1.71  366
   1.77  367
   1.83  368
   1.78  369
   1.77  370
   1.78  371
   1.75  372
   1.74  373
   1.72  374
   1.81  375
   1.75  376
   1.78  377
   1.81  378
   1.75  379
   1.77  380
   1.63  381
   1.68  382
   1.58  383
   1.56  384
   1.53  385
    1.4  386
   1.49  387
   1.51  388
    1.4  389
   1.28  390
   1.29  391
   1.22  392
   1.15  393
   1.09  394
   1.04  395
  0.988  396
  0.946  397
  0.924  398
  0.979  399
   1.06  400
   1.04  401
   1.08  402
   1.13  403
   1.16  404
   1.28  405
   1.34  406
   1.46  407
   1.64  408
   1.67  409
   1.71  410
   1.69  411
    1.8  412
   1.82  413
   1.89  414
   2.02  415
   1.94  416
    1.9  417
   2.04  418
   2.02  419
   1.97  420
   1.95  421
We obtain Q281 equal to 4.5 N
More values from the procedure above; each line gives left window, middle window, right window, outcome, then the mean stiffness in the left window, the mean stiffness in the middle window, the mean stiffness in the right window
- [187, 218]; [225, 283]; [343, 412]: 8.31 N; 1.33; 1.2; 1.56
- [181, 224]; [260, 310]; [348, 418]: 6.77 N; 1.33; 1.25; 1.58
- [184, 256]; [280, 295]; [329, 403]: 0.93 N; 1.34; 1.37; 1.6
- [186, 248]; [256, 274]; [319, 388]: 6.04 N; 1.34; 0.975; 1.71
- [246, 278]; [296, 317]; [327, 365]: -1.81 N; 1.1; 1.56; 1.73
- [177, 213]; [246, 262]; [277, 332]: 1.42 N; 1.32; 1.3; 1.52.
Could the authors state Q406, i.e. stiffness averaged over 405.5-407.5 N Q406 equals 1.4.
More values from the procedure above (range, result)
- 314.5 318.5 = 1.6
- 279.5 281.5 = 1.27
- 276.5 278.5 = 1.1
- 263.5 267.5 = 0.844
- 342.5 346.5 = 1.73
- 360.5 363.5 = 1.75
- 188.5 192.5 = 1.28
